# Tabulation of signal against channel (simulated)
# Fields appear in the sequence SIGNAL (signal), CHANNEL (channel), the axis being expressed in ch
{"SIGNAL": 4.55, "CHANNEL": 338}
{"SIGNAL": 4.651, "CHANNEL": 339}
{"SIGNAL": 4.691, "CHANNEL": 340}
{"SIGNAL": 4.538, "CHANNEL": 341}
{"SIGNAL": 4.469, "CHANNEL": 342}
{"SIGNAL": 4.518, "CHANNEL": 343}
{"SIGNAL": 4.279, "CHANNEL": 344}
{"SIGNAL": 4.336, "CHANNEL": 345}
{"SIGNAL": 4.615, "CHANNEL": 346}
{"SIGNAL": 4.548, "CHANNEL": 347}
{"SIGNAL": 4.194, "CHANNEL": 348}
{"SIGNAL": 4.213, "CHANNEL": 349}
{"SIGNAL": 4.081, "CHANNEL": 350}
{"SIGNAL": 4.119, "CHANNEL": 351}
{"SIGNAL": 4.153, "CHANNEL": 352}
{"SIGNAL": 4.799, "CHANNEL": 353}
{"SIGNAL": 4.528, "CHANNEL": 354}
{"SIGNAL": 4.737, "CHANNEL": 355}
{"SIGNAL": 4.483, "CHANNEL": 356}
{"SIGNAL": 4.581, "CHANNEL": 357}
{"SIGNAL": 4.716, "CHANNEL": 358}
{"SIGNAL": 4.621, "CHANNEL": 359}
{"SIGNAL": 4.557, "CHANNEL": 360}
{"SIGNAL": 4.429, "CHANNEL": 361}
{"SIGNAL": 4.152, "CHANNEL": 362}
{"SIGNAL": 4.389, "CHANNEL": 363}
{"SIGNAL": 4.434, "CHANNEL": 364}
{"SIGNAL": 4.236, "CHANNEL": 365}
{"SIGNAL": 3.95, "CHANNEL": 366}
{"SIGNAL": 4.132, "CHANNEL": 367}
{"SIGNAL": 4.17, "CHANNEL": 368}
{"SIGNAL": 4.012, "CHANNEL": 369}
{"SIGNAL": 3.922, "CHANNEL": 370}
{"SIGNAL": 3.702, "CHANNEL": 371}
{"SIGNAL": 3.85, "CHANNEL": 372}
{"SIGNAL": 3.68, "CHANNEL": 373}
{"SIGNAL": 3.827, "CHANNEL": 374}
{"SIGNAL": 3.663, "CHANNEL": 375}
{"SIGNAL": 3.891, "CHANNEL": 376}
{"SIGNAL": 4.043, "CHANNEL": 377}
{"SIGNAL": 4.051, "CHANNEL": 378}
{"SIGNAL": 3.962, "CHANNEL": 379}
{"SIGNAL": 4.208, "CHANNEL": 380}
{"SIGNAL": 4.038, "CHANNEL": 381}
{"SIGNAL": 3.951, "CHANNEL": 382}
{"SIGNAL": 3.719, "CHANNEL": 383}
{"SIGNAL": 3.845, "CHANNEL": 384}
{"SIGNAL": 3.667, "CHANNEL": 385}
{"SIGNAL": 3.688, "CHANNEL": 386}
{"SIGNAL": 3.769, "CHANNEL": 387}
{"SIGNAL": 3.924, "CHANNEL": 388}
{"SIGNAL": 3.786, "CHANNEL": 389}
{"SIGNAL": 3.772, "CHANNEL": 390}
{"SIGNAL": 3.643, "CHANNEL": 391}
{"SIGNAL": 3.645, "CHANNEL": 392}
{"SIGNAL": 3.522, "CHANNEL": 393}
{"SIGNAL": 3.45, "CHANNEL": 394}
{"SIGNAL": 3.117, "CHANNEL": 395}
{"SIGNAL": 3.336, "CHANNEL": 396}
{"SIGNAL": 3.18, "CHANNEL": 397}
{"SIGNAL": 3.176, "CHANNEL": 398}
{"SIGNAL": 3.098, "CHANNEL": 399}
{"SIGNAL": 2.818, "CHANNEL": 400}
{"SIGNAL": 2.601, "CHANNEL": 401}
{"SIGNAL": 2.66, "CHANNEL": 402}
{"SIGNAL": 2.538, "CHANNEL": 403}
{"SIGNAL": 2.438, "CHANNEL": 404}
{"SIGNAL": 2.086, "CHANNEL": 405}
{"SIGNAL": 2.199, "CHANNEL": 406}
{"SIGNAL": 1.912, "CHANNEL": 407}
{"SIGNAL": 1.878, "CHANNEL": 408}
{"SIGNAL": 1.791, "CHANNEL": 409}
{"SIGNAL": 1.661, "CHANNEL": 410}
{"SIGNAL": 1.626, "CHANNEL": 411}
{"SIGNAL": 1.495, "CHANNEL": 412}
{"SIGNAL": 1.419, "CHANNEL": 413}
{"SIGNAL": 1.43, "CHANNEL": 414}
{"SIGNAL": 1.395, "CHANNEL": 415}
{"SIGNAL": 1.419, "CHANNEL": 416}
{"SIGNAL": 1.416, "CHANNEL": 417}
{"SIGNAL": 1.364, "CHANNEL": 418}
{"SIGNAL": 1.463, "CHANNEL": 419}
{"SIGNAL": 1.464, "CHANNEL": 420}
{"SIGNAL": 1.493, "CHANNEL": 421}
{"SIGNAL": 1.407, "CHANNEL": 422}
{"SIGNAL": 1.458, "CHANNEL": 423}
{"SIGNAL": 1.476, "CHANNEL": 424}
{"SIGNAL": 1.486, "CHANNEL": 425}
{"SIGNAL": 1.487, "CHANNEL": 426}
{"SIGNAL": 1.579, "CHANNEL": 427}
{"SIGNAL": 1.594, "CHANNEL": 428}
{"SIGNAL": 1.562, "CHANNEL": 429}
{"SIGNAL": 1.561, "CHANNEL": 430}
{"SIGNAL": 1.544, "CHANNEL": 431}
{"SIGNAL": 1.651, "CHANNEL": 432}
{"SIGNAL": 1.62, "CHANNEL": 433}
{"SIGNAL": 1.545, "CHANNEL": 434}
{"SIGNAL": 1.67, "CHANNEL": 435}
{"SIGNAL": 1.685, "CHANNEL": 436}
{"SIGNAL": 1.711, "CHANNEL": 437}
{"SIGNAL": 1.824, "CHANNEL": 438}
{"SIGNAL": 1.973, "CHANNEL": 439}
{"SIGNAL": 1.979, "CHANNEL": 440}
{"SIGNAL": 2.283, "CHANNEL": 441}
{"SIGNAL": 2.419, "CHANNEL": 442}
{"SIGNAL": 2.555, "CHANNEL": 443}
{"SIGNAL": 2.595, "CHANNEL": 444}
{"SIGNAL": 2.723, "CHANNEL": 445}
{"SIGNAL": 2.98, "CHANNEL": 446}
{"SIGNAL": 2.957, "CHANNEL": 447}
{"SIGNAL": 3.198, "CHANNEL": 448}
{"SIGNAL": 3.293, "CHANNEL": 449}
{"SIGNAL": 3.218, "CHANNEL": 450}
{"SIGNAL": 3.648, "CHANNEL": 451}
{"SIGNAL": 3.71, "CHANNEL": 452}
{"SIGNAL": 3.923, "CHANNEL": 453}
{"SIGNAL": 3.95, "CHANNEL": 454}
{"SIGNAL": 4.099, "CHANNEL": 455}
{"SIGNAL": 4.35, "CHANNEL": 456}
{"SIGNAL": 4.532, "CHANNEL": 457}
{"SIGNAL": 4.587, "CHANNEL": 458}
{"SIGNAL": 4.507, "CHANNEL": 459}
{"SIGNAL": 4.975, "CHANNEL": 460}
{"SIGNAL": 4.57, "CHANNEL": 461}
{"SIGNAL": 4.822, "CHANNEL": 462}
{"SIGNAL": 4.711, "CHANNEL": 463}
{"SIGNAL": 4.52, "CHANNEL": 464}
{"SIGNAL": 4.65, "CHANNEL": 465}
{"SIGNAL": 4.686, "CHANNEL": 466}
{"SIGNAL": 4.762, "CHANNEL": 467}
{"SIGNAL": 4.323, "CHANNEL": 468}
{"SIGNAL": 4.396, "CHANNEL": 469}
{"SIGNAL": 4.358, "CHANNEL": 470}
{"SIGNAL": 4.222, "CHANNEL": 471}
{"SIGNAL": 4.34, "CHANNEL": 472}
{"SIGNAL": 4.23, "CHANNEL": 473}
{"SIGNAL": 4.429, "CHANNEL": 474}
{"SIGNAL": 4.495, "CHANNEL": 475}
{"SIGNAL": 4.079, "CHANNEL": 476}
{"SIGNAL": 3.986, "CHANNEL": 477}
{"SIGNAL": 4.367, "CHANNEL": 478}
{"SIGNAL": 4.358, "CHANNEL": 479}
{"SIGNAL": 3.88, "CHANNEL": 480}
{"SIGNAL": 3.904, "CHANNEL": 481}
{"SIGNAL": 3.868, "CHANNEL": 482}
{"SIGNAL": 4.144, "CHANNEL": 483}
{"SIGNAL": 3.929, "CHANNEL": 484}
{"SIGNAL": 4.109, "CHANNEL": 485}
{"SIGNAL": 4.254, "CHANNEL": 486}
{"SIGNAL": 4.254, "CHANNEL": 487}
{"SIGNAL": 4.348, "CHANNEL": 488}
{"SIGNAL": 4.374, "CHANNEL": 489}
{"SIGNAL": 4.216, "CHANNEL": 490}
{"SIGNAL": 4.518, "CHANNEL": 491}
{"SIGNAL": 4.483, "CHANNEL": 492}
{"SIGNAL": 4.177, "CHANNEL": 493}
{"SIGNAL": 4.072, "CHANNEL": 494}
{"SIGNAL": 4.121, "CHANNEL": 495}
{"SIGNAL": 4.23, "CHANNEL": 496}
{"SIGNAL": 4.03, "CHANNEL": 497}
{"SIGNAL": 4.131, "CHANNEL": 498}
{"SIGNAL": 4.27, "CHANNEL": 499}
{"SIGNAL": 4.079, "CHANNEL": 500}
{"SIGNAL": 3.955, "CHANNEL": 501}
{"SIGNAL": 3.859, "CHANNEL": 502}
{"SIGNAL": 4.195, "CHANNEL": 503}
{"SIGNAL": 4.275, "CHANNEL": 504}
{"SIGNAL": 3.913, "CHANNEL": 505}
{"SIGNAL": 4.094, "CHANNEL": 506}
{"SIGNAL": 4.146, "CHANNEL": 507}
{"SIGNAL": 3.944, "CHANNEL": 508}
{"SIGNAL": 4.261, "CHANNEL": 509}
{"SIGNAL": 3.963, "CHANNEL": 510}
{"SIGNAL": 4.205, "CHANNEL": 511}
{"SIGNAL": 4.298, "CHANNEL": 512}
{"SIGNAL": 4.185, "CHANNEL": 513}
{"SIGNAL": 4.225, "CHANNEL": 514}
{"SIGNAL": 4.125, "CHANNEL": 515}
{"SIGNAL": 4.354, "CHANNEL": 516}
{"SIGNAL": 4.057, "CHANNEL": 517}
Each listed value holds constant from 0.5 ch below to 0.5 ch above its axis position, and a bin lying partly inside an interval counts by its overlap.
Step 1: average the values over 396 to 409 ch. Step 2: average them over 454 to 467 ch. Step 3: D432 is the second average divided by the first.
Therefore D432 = 1.8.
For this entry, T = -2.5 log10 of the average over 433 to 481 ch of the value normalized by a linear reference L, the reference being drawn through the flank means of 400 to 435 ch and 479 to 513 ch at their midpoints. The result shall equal -0.21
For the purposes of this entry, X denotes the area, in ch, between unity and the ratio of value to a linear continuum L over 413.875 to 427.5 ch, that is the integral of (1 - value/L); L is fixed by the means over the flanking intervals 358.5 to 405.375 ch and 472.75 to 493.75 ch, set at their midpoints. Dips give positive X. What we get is 8.5 ch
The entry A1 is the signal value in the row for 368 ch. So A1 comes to 4.17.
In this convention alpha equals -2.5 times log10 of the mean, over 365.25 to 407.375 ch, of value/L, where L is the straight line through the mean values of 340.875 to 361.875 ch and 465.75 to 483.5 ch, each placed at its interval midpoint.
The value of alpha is 0.25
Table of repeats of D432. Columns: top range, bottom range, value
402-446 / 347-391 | 0.44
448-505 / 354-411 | 1.18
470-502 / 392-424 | 1.95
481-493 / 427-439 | 2.56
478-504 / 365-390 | 1.07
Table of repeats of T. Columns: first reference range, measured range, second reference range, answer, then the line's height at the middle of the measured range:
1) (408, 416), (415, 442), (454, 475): 0.452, 2.48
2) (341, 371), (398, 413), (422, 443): 0.208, 2.65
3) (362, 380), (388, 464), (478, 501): 0.489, 4.08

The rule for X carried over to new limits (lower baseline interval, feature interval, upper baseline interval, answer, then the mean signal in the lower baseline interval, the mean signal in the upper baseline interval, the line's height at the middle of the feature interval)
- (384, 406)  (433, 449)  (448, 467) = 6.85 ch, 3.22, 4.25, 3.98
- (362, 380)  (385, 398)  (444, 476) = 1.52 ch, 4.01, 4.11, 4.03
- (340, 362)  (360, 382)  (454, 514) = 1.89 ch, 4.45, 4.27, 4.42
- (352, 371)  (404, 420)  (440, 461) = 9.18 ch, 4.36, 3.51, 3.88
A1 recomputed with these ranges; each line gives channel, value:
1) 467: 4.762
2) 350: 4.081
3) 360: 4.557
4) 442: 2.419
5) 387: 3.769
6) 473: 4.23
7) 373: 3.68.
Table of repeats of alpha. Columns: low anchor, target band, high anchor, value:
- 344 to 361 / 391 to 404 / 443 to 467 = 0.34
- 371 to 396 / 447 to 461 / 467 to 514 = 0.02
